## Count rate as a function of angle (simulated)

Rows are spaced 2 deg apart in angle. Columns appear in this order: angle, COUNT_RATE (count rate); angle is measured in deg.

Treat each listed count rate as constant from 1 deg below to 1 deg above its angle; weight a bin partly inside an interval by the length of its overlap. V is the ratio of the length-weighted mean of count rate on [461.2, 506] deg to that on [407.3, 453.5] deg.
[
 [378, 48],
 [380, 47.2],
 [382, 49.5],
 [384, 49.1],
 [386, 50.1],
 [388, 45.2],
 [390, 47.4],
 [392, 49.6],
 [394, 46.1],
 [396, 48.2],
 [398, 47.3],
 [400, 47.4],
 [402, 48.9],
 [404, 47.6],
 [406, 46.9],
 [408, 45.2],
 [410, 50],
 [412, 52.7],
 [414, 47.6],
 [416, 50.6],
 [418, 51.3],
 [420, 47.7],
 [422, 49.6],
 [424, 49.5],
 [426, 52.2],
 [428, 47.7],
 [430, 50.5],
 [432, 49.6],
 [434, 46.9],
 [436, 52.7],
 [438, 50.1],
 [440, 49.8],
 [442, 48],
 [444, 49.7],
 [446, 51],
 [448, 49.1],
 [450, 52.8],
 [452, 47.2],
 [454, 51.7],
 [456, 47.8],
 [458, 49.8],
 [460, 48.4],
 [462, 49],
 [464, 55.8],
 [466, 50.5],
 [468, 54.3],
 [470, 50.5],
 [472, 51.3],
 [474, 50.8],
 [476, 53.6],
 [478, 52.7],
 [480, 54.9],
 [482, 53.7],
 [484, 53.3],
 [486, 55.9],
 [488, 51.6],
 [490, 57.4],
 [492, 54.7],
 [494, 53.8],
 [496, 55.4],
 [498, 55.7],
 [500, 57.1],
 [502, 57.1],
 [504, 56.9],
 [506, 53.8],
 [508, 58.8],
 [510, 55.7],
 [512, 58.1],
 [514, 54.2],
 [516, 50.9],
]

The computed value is 1.1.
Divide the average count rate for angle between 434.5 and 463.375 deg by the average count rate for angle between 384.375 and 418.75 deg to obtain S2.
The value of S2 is 1.03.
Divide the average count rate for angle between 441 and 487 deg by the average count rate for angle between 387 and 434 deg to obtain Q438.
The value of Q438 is 1.06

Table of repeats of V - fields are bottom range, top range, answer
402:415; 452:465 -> 1.04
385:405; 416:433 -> 1.04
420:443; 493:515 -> 1.13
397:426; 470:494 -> 1.10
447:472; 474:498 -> 1.07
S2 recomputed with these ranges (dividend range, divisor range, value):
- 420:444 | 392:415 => 1.03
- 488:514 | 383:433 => 1.15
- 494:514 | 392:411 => 1.18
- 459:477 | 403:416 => 1.06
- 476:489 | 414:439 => 1.08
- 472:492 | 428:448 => 1.08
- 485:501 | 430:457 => 1.11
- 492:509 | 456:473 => 1.10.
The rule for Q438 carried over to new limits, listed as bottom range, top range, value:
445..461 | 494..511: 1.13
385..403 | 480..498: 1.14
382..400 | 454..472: 1.06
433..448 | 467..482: 1.06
